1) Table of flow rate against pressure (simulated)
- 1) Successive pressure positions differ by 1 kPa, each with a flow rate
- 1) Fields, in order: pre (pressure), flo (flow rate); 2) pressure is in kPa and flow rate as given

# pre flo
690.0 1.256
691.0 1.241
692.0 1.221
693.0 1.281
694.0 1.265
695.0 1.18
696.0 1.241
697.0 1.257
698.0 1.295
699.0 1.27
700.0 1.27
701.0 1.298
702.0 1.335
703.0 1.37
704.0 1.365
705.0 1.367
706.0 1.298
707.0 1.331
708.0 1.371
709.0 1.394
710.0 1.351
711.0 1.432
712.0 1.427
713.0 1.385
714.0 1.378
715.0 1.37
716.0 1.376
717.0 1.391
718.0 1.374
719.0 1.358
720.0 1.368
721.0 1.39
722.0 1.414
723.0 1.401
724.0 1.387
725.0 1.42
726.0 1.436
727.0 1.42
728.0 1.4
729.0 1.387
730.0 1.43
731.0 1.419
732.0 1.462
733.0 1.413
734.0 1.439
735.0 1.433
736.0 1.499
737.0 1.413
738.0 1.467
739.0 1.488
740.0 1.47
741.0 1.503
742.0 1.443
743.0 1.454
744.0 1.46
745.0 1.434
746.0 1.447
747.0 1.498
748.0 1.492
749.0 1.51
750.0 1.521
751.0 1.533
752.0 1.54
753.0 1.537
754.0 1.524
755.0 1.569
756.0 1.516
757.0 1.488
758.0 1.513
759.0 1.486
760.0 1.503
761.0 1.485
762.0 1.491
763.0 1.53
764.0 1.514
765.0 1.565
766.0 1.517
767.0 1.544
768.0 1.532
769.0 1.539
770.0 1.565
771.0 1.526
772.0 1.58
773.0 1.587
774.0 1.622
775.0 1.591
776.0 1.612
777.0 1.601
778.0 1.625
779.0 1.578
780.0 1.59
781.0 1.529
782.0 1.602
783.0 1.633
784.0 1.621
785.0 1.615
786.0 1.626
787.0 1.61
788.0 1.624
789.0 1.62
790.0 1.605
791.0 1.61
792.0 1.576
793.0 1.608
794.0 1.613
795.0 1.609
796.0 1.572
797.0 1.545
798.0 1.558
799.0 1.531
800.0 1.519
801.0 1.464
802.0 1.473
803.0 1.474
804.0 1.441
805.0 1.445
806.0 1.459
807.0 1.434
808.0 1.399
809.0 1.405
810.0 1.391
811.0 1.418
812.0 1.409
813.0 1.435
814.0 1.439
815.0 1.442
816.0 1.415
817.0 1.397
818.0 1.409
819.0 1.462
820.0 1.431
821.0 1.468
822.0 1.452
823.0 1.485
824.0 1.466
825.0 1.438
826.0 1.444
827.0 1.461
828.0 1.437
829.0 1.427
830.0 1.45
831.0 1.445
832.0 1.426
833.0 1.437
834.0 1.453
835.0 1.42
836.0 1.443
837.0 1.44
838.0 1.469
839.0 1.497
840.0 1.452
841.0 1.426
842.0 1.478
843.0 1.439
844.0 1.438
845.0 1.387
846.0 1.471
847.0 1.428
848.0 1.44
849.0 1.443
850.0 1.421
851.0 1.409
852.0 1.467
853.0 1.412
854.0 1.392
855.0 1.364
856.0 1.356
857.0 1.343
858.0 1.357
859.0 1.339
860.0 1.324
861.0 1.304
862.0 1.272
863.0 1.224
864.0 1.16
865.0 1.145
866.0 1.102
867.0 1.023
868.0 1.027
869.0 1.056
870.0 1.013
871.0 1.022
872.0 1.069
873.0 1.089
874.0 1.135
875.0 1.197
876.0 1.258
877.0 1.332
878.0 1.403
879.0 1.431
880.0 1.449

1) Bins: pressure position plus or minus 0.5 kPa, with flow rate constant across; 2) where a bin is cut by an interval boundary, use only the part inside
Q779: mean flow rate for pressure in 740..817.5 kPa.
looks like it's 1.52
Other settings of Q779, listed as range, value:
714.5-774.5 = 1.47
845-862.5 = 1.38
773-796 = 1.6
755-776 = 1.54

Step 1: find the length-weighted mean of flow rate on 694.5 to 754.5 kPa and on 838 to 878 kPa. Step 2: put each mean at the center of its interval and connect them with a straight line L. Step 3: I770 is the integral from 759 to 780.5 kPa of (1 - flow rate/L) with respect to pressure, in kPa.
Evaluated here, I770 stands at -2.92 kPa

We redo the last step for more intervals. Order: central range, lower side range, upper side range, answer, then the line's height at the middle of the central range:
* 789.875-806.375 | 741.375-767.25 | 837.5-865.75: -1.0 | 1.45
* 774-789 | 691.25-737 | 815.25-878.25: -2.7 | 1.36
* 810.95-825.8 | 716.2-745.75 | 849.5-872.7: -1.5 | 1.3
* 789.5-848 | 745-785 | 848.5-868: -2.6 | 1.4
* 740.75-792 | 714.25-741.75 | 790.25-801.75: -1.6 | 1.5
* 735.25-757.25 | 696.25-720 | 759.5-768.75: -0.4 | 1.47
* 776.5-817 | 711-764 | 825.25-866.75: -3.1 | 1.42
